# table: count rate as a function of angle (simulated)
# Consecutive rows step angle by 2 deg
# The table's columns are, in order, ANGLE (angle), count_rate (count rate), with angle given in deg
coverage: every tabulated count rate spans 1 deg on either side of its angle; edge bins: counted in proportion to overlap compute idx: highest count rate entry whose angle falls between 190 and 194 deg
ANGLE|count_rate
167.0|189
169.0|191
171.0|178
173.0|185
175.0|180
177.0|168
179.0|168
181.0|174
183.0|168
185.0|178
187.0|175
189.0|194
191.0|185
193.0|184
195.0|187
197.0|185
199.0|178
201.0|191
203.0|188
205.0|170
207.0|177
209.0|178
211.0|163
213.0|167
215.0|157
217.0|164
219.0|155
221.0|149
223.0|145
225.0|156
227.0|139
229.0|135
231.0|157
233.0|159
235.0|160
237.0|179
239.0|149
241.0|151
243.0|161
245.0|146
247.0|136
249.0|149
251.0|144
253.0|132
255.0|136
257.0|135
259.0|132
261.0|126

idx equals 185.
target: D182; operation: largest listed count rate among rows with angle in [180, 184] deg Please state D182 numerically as 174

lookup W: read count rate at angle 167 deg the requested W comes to 189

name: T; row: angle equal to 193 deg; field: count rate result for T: 184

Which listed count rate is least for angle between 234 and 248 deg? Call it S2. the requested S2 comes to 136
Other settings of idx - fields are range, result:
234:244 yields 179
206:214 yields 178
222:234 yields 159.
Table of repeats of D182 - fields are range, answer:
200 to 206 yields 191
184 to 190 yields 194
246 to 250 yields 149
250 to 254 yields 144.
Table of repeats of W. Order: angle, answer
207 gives 177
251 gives 144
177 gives 168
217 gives 164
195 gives 187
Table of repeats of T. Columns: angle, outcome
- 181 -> 174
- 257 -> 135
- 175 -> 180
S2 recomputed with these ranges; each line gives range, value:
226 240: 135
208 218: 157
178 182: 168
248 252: 144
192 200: 178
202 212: 163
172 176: 180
